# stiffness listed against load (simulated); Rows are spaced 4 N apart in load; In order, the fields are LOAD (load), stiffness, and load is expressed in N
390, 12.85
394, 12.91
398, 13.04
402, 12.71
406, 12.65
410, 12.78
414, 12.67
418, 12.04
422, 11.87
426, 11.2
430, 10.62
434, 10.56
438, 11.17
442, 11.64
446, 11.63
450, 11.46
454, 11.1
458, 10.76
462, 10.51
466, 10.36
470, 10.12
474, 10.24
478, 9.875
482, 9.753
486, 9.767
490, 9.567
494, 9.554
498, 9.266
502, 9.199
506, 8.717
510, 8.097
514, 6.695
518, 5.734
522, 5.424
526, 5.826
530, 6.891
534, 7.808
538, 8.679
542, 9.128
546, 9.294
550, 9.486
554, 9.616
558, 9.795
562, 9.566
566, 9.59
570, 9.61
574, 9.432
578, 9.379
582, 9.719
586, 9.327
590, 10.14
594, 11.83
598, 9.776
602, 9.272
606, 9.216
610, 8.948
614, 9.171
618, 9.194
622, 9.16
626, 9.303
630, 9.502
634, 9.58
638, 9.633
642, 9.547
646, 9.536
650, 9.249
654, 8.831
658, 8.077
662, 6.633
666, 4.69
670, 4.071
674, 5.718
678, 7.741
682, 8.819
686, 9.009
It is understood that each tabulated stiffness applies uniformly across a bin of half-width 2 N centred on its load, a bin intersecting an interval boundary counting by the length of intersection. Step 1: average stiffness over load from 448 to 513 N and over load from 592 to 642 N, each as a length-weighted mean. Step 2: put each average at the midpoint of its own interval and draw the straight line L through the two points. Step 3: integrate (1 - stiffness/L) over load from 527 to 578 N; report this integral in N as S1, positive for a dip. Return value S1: 3.5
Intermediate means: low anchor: 9.85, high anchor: 9.55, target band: 9.02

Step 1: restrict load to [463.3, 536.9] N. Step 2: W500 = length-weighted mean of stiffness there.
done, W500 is 8.52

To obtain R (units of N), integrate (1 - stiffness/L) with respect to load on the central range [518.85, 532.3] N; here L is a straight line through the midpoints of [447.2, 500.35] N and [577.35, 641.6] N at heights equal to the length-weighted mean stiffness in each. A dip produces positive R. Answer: 5.3 N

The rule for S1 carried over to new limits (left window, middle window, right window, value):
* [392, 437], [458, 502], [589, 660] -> 5.3 N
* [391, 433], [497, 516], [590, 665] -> 4.5 N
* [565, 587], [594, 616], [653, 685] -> -2.1 N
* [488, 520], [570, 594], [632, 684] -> -5.0 N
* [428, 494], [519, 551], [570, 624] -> 7.4 N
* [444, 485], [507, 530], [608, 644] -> 8.3 N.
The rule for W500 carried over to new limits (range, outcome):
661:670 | 5.2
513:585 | 8.46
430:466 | 11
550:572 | 9.62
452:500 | 10.1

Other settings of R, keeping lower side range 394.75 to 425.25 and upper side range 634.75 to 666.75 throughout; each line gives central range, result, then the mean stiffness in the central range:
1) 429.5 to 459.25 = 1.92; 11.2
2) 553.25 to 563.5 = 0.35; 9.67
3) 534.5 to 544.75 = 1.54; 8.77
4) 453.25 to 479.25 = 2.59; 10.4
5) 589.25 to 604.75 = -1.39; 10.2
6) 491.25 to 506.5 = 2.44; 9.25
